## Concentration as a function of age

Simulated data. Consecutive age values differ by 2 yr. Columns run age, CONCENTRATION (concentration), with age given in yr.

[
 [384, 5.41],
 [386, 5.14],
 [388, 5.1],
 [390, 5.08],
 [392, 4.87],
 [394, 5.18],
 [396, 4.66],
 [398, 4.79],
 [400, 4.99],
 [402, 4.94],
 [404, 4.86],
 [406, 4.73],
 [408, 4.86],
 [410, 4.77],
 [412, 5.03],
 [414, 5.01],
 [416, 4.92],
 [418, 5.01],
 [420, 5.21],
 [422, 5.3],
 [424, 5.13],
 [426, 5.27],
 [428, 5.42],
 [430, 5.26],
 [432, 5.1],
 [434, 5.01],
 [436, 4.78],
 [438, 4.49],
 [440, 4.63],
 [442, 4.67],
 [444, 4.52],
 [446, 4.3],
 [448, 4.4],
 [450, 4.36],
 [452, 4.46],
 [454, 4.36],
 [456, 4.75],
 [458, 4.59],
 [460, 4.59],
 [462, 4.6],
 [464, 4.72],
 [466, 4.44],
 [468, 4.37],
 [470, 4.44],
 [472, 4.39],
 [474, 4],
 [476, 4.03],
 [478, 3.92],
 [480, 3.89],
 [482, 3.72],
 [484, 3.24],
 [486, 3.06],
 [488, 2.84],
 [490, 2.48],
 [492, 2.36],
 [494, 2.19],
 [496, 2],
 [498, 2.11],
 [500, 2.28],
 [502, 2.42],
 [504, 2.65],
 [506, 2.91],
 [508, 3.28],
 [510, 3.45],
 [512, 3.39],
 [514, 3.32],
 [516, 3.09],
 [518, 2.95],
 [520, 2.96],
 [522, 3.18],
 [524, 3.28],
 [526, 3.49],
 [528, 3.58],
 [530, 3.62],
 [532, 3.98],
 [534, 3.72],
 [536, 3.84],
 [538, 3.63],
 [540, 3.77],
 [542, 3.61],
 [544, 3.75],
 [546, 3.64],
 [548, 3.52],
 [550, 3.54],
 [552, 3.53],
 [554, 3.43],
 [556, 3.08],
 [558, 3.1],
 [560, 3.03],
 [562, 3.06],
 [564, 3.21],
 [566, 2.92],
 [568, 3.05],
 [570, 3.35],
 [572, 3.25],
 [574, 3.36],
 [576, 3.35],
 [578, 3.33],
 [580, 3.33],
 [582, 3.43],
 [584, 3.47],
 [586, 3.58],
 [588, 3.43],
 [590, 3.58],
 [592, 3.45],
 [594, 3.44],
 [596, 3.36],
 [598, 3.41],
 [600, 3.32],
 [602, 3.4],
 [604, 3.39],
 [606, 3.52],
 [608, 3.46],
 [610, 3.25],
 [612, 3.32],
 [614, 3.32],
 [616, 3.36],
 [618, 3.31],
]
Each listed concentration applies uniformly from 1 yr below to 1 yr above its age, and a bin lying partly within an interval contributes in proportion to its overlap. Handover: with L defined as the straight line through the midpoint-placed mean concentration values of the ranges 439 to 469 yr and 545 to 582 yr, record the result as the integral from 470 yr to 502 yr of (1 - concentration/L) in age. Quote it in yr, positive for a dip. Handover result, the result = 8.1 yr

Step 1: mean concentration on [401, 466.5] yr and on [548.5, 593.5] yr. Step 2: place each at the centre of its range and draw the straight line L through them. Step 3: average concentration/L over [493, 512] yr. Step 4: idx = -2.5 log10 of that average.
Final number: 0.47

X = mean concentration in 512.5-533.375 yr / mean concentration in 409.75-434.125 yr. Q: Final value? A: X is 0.7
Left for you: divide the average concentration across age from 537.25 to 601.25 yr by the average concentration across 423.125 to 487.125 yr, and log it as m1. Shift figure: 0.8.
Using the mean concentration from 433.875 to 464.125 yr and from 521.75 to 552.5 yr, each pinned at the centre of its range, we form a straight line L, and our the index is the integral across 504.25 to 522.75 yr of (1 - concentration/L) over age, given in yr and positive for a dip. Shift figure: 3.4 yr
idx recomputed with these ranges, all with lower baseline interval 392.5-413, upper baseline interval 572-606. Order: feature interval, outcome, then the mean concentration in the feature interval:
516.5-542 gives 0.11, 3.5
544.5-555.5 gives 0.06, 3.52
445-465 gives -0.01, 4.51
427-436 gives -0.11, 5.15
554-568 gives 0.18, 3.09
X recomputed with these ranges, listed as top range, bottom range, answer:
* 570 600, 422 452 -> 0.71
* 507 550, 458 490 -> 0.87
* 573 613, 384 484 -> 0.72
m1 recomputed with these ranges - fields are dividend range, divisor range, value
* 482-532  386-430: 0.59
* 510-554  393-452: 0.72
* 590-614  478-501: 1.22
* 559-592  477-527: 1.11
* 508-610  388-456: 0.70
